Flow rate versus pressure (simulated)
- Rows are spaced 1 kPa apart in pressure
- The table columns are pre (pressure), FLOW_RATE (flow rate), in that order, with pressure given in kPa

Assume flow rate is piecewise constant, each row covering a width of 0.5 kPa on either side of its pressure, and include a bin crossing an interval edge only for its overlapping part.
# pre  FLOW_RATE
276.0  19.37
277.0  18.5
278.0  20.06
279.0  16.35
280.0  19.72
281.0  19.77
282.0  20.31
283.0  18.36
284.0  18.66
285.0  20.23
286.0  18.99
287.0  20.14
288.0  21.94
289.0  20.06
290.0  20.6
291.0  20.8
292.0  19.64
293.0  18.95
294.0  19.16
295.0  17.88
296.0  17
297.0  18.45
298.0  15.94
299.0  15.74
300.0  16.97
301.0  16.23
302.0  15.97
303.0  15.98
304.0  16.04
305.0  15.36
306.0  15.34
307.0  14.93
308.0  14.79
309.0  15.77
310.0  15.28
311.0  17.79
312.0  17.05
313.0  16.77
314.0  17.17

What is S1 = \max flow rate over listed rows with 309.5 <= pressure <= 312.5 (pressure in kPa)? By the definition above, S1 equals 17.79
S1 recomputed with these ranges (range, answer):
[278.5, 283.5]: 20.31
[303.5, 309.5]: 16.04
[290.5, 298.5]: 20.8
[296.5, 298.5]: 18.45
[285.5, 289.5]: 21.94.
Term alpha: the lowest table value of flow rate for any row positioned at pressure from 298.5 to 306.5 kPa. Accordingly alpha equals 15.34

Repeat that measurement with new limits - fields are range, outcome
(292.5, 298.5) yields 15.94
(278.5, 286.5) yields 16.35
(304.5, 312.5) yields 14.79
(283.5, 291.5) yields 18.66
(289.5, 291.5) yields 20.6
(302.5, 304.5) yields 15.98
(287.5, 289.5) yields 20.06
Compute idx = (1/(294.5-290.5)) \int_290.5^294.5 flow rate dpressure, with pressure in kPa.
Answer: 19.6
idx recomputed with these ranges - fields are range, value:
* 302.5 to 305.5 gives 15.8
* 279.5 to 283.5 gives 19.5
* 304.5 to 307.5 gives 15.2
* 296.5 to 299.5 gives 16.7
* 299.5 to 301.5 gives 16.6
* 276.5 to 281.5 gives 18.9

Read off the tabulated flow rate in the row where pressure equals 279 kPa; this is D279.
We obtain 16.35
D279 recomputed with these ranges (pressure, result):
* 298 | 15.94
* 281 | 19.77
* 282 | 20.31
